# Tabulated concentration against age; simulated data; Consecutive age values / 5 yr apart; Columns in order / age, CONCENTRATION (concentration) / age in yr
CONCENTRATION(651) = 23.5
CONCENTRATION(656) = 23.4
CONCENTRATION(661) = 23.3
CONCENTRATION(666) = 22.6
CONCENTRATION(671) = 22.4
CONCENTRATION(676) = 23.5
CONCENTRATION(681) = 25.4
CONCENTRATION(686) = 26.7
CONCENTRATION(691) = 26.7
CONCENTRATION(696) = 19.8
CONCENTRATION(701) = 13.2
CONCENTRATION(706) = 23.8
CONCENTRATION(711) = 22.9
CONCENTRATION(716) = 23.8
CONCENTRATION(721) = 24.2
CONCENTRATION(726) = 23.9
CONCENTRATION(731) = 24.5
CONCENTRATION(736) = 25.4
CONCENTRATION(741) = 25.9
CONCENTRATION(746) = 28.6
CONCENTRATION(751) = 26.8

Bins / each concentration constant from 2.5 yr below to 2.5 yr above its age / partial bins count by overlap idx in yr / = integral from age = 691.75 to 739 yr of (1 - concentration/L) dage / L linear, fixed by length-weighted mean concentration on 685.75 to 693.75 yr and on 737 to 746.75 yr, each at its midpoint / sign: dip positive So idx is 7.1 yr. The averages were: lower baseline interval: 26.5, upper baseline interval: 26.7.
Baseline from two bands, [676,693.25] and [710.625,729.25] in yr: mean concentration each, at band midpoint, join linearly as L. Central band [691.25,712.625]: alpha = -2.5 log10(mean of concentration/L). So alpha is 0.21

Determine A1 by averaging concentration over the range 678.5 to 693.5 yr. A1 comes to 26.3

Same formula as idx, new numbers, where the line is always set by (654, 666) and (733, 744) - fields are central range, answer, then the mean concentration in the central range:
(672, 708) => 2.1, 22.7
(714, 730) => 0.7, 24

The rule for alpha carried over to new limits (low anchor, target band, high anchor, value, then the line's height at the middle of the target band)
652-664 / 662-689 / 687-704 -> -0.10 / 22.1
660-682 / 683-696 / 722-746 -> -0.06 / 23.9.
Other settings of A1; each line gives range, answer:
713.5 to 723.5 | 24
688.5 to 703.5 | 19.9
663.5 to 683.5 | 23.5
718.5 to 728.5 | 24.1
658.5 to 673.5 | 22.8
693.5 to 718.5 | 20.7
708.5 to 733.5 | 23.9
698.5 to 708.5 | 18.5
